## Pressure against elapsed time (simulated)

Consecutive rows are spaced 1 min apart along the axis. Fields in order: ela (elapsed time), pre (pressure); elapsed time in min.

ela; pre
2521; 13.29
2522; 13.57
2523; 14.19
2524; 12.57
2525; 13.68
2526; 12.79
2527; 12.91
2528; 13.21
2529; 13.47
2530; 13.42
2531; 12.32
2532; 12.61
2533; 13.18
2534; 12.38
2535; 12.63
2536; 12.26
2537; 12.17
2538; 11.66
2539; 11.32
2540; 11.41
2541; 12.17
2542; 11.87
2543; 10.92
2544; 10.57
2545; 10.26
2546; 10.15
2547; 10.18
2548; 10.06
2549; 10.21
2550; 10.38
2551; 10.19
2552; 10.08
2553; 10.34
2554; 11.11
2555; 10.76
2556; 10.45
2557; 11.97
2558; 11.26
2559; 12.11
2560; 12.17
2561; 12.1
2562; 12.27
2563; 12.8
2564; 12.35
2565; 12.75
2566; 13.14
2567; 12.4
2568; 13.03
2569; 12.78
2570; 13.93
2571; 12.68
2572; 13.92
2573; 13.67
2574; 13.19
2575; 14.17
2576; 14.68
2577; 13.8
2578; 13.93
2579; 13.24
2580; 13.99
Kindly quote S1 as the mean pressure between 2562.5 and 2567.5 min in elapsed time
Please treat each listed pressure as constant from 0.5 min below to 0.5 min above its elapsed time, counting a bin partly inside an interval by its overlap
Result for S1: 12.7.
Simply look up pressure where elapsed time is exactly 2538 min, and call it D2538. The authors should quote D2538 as 11.66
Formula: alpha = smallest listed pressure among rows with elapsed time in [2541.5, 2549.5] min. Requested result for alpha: 10.06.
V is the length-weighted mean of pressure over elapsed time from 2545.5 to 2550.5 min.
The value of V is 10.2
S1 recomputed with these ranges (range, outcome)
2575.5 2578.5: 14.1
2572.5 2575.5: 13.7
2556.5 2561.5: 11.9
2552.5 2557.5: 10.9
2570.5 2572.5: 13.3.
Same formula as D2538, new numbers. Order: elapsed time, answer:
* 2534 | 12.38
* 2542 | 11.87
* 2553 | 10.34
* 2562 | 12.27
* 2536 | 12.26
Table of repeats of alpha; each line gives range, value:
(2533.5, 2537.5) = 12.17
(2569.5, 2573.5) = 12.68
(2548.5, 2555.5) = 10.08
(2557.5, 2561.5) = 11.26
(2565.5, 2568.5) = 12.4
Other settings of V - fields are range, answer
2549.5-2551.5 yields 10.3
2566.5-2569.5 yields 12.7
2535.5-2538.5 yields 12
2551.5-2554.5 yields 10.5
